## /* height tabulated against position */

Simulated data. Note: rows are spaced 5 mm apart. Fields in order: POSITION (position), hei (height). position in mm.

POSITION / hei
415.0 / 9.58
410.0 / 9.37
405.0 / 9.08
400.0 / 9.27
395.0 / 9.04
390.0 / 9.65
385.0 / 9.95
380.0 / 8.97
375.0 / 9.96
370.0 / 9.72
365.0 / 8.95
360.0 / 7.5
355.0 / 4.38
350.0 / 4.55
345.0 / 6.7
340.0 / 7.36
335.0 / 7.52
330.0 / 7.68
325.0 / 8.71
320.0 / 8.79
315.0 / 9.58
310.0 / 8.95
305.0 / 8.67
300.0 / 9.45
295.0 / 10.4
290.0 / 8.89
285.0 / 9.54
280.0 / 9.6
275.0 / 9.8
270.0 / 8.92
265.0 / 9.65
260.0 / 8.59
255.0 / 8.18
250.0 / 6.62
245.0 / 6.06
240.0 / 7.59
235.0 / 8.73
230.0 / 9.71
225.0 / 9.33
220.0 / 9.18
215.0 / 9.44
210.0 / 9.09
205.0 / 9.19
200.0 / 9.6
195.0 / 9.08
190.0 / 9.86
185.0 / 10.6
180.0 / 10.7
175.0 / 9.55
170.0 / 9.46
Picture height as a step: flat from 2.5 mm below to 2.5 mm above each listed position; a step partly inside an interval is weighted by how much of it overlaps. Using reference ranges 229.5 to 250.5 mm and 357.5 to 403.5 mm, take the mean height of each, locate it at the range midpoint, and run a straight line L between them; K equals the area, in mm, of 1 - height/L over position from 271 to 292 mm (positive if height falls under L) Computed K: -3.4 mm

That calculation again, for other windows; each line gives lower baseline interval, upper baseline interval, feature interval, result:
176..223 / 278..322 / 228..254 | 4.9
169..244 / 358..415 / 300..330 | 1.3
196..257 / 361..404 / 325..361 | 9.9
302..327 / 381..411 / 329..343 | 2.5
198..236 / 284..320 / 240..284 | 4.2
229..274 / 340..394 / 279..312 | -4.8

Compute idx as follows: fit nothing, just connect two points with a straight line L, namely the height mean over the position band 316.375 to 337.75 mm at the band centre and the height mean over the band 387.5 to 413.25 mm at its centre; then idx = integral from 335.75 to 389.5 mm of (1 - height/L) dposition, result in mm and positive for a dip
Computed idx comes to 5.6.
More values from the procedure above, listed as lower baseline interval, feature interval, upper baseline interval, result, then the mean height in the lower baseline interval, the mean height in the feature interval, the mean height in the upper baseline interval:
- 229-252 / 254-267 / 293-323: -1.2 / 7.64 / 8.85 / 9.28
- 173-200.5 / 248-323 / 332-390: -2.7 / 9.93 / 9.06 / 7.86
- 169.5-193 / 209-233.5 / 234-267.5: -1.5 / 10.1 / 9.34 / 7.88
